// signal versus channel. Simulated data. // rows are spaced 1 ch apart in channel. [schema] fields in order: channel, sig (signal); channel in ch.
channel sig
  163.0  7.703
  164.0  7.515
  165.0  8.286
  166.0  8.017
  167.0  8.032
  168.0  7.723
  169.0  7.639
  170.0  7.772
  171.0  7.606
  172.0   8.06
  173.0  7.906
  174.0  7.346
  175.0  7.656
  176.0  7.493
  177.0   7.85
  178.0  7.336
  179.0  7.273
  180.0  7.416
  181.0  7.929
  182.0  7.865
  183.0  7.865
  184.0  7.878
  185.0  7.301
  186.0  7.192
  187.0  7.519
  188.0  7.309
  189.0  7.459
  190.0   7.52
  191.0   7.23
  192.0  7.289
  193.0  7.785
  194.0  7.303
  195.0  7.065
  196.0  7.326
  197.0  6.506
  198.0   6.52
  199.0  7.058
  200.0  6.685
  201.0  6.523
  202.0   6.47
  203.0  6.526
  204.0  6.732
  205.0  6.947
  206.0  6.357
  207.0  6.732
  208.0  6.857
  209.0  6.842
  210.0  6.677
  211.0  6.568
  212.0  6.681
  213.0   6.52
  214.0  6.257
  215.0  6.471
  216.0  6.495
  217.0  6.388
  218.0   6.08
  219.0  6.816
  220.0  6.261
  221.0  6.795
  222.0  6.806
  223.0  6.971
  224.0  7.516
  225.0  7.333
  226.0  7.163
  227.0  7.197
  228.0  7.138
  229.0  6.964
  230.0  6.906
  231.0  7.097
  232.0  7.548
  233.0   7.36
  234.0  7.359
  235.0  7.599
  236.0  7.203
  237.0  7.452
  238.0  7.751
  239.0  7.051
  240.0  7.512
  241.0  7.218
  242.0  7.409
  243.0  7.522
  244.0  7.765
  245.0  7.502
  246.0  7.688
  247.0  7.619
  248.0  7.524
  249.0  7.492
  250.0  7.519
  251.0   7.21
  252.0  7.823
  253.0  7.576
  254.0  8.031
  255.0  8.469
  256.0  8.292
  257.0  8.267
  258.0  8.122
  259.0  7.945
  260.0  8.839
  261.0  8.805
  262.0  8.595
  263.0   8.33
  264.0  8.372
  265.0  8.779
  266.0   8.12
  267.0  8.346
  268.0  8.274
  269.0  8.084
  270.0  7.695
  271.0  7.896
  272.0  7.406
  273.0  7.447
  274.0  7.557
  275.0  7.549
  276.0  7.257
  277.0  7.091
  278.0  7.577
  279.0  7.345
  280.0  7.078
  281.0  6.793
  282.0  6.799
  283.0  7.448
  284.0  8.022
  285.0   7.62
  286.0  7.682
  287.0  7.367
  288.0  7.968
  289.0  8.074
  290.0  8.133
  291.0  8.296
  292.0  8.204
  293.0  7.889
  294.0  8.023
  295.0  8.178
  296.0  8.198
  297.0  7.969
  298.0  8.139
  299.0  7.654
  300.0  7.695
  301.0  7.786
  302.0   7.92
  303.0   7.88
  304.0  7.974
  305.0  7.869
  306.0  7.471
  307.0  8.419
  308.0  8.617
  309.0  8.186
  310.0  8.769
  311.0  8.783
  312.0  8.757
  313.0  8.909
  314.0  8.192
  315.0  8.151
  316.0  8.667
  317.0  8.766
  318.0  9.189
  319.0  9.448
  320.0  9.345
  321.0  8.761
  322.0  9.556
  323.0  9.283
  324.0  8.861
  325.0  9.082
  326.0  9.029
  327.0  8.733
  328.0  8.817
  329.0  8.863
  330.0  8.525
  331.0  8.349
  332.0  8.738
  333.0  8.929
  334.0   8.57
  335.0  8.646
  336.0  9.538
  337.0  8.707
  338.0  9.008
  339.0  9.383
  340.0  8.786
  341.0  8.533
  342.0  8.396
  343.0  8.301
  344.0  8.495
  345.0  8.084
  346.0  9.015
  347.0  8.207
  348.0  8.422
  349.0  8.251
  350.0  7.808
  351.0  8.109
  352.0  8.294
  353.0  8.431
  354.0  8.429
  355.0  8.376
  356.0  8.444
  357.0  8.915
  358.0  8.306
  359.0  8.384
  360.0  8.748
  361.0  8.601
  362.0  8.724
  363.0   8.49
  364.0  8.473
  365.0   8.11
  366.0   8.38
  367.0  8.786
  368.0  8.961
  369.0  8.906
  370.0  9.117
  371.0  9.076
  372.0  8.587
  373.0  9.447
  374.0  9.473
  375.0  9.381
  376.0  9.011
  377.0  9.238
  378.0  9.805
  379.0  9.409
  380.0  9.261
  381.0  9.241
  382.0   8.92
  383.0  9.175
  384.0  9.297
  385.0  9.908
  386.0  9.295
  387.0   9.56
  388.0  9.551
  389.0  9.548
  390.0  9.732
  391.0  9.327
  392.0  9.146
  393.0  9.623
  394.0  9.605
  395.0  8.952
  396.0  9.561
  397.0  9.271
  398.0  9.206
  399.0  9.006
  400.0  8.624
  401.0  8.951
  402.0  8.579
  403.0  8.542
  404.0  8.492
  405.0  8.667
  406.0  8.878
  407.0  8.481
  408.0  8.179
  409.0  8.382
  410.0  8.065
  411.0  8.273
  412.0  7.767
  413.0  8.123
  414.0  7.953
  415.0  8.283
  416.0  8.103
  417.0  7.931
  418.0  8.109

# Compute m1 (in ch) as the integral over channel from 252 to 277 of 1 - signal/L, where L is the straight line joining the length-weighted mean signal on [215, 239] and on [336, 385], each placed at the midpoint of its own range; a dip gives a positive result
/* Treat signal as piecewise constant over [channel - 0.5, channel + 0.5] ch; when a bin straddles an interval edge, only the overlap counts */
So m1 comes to -1.8 ch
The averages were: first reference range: 7.04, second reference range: 8.76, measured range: 8.06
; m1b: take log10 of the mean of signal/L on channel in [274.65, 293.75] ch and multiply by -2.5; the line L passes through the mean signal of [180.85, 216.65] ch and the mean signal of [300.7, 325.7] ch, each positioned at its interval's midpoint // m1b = 0.08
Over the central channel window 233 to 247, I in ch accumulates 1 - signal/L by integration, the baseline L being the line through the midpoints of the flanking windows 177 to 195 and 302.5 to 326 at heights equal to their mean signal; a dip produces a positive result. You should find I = 0.9 ch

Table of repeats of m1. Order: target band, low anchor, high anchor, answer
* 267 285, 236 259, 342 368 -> 0.8 ch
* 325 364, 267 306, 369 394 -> 0.5 ch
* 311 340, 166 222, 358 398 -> -1.1 ch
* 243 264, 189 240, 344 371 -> -1.7 ch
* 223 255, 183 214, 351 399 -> 0.1 ch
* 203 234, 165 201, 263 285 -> 3.0 ch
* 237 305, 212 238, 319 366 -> -1.8 ch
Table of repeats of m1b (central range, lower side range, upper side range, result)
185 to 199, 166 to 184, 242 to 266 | 0.08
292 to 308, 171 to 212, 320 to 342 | 0.07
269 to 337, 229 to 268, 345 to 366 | -0.01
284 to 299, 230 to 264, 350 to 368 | 0.01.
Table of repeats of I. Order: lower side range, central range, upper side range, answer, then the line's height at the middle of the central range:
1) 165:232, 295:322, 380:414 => -0.8 ch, 8.15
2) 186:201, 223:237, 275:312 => 0.3 ch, 7.41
